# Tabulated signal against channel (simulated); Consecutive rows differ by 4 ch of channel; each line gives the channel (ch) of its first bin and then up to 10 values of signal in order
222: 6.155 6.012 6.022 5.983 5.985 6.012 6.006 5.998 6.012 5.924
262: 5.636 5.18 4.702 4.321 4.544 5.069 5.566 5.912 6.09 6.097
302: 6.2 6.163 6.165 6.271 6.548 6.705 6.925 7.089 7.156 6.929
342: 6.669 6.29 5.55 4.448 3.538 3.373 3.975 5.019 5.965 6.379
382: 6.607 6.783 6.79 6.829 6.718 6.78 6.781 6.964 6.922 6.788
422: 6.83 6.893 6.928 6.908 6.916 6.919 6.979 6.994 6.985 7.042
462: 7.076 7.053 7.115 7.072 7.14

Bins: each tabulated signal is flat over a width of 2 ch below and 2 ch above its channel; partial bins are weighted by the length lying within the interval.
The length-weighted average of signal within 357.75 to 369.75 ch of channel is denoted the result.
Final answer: 3.84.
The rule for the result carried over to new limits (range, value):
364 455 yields 6.59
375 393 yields 6.61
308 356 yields 6.4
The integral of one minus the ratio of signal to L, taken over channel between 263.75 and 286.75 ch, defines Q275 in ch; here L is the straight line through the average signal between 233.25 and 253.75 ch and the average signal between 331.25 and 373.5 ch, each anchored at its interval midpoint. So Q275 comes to 3.7 ch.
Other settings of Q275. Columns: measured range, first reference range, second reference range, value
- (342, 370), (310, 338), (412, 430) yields 8.54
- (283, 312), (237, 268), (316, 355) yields 0.91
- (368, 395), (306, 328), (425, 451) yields 1.64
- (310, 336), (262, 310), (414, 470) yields -4.03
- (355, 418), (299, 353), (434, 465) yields 7.20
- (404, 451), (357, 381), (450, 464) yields -4.66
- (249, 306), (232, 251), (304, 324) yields 6.00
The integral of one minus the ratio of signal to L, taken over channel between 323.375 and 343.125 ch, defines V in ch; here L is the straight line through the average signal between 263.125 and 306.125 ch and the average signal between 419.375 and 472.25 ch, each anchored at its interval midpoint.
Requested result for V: -3.6 ch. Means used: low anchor 5.41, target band 6.96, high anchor 6.97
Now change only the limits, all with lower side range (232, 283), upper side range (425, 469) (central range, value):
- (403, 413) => -0.29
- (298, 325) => -1.94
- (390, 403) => -0.39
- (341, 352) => 0.12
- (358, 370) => 4.66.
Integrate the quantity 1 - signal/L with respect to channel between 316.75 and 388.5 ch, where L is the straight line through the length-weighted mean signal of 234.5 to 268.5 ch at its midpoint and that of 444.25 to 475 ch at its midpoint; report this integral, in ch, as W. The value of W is 5.85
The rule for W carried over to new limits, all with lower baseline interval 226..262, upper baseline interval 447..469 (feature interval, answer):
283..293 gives 0.78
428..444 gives 0.01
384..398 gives -0.18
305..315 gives 0.17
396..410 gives -0.06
